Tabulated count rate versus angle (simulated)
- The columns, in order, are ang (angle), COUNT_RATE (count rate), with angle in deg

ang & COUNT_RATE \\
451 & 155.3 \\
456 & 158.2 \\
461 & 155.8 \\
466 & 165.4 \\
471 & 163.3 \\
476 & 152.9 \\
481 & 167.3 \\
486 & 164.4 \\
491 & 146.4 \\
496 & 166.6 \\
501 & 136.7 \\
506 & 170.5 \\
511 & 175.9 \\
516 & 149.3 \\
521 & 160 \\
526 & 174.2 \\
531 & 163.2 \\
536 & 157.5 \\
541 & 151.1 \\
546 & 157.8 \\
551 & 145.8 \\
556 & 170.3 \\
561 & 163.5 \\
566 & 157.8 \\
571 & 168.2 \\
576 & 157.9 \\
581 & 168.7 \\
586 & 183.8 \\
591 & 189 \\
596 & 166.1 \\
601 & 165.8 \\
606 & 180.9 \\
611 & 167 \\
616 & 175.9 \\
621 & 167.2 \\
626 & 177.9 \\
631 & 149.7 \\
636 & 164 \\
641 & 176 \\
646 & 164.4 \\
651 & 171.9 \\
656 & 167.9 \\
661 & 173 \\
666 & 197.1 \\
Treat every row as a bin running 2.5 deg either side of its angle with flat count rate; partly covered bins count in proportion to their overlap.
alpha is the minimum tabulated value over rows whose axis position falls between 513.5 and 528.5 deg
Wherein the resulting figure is 149.3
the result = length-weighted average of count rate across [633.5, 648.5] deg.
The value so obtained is 168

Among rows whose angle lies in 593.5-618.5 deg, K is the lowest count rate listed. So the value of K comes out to 165.8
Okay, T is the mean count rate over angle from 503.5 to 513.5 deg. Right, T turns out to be 173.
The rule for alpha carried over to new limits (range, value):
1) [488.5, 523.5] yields 136.7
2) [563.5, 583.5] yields 157.8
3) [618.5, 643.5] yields 149.7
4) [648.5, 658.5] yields 167.9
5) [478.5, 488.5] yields 164.4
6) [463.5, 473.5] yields 163.3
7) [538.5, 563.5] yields 145.8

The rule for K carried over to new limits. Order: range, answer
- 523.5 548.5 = 151.1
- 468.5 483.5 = 152.9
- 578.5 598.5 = 166.1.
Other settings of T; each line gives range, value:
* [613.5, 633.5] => 168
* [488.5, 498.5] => 156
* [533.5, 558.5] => 156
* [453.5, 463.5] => 157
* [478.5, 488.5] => 166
